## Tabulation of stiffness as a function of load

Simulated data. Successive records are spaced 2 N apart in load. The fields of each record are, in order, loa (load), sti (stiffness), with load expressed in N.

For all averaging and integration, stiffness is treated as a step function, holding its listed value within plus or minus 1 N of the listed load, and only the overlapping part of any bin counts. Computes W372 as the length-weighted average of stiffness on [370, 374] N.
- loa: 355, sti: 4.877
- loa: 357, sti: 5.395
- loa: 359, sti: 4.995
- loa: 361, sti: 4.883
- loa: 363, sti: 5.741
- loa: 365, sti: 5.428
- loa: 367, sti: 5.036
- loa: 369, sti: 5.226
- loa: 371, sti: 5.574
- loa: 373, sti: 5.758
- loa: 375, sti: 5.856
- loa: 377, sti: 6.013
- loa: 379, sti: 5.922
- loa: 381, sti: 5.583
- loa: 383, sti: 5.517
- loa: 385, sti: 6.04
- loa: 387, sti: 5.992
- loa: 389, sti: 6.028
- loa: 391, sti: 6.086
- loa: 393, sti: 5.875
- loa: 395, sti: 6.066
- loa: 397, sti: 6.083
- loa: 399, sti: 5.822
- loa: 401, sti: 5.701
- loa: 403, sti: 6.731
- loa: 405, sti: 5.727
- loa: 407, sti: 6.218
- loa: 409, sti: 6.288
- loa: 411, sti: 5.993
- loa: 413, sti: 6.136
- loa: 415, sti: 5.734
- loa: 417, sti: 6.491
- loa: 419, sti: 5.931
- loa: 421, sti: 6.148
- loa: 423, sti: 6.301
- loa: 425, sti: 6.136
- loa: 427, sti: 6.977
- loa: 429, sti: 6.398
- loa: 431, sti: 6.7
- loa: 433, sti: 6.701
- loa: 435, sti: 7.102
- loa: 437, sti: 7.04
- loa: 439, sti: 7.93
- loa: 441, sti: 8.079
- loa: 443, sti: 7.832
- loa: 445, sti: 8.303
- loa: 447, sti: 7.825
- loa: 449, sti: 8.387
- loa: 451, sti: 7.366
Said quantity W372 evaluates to 5.67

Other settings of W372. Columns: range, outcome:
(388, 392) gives 6.06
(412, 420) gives 6.07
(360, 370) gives 5.26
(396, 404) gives 6.08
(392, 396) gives 5.97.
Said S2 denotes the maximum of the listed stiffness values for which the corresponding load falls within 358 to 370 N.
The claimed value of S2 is 5.741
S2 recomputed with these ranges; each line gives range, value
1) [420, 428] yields 6.977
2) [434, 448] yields 8.303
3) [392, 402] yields 6.083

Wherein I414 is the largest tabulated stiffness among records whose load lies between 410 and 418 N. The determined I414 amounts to 6.491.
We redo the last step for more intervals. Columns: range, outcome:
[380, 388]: 6.04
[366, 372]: 5.574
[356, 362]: 5.395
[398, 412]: 6.731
